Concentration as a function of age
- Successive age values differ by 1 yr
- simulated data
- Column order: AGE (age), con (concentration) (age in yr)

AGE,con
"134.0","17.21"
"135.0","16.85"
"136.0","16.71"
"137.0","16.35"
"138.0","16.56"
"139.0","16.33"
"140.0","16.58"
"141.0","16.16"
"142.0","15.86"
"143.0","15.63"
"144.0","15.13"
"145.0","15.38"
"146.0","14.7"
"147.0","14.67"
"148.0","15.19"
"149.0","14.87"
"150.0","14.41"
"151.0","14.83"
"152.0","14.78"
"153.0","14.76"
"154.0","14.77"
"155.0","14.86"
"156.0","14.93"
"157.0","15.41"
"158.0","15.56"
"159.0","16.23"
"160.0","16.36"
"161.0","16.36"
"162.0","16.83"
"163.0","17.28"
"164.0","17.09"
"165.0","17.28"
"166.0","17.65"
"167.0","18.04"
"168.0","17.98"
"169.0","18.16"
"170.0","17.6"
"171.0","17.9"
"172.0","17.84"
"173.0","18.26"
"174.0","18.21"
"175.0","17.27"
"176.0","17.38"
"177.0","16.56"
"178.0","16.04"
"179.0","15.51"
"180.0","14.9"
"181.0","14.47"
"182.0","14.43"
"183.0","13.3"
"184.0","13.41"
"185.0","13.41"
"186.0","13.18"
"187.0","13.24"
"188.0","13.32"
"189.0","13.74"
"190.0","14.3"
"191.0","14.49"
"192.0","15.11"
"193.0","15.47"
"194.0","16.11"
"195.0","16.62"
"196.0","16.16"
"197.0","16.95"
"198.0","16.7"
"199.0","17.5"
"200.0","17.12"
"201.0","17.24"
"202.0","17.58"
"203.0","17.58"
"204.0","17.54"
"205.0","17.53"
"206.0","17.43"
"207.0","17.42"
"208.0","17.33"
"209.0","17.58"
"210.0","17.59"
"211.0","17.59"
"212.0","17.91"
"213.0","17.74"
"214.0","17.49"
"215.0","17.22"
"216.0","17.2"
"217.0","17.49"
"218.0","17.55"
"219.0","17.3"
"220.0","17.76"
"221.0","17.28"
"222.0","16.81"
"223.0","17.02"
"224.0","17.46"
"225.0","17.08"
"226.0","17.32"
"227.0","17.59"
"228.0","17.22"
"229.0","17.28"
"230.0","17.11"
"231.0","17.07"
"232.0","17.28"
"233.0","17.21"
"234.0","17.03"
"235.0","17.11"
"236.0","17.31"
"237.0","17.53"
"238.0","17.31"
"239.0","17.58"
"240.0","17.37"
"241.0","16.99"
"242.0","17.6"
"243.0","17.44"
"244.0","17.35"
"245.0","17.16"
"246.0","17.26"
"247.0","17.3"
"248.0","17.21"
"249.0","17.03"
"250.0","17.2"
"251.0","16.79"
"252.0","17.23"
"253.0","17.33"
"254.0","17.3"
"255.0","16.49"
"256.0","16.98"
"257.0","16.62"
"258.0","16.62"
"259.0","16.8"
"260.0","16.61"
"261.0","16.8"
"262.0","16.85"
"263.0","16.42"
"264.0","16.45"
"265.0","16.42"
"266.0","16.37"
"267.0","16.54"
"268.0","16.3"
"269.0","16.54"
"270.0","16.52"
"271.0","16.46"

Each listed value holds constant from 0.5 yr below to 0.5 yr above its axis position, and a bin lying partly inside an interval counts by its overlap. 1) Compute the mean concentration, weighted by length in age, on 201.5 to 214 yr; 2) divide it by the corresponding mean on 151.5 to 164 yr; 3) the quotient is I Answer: 1.1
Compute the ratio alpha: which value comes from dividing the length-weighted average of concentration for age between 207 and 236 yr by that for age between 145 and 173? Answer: 1.07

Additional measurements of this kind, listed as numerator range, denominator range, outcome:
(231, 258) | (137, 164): 1.10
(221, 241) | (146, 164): 1.12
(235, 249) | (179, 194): 1.22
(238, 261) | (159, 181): 1.00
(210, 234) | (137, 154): 1.13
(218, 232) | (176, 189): 1.20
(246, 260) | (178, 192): 1.21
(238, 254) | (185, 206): 1.09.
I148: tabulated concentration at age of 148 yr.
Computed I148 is 15.19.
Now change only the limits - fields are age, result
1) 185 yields 13.41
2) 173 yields 18.26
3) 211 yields 17.59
